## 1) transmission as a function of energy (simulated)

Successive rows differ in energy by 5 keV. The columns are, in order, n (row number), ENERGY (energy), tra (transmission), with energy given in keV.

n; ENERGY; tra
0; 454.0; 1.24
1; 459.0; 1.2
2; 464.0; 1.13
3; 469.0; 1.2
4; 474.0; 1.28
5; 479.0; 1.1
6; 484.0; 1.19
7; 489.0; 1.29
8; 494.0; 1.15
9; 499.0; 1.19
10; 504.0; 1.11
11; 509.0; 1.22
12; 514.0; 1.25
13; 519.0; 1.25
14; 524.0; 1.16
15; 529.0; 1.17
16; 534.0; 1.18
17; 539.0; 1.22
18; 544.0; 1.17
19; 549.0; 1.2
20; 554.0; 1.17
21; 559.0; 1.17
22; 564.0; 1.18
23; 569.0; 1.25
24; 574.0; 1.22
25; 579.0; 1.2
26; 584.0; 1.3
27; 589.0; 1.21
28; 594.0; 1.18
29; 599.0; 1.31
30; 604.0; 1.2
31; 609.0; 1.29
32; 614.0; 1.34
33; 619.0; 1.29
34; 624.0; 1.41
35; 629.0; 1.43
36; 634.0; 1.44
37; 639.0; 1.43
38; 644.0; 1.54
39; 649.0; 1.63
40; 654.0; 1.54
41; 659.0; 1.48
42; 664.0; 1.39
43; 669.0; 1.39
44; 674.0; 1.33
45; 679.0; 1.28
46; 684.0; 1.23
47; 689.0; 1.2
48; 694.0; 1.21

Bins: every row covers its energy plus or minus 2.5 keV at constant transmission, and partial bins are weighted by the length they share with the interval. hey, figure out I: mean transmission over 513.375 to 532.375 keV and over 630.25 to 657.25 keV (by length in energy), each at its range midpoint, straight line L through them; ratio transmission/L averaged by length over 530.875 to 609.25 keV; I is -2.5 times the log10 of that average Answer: 0.09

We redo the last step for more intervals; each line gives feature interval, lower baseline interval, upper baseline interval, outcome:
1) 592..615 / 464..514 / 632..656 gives 0.14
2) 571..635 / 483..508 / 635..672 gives 0.08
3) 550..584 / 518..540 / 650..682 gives 0.04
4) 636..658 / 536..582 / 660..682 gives -0.16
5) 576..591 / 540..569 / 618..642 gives 0.03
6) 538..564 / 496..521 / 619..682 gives 0.08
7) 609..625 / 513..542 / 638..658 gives 0.09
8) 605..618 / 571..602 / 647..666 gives 0.03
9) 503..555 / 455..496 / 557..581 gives 0.01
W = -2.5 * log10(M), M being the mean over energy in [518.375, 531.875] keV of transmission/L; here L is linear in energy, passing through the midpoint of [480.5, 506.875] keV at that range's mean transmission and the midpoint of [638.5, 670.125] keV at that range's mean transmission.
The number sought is 0.05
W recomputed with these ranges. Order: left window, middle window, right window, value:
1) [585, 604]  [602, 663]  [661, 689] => -0.12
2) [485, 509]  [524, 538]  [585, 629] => 0.04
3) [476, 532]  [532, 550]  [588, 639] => 0.04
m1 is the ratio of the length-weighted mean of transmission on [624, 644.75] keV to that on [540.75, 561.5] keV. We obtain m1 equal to 1.2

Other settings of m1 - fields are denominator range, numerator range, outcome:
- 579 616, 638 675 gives 1.17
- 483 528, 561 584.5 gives 1.02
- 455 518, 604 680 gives 1.18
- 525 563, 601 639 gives 1.14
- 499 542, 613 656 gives 1.22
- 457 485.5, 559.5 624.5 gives 1.06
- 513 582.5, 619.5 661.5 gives 1.23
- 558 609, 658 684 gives 1.10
